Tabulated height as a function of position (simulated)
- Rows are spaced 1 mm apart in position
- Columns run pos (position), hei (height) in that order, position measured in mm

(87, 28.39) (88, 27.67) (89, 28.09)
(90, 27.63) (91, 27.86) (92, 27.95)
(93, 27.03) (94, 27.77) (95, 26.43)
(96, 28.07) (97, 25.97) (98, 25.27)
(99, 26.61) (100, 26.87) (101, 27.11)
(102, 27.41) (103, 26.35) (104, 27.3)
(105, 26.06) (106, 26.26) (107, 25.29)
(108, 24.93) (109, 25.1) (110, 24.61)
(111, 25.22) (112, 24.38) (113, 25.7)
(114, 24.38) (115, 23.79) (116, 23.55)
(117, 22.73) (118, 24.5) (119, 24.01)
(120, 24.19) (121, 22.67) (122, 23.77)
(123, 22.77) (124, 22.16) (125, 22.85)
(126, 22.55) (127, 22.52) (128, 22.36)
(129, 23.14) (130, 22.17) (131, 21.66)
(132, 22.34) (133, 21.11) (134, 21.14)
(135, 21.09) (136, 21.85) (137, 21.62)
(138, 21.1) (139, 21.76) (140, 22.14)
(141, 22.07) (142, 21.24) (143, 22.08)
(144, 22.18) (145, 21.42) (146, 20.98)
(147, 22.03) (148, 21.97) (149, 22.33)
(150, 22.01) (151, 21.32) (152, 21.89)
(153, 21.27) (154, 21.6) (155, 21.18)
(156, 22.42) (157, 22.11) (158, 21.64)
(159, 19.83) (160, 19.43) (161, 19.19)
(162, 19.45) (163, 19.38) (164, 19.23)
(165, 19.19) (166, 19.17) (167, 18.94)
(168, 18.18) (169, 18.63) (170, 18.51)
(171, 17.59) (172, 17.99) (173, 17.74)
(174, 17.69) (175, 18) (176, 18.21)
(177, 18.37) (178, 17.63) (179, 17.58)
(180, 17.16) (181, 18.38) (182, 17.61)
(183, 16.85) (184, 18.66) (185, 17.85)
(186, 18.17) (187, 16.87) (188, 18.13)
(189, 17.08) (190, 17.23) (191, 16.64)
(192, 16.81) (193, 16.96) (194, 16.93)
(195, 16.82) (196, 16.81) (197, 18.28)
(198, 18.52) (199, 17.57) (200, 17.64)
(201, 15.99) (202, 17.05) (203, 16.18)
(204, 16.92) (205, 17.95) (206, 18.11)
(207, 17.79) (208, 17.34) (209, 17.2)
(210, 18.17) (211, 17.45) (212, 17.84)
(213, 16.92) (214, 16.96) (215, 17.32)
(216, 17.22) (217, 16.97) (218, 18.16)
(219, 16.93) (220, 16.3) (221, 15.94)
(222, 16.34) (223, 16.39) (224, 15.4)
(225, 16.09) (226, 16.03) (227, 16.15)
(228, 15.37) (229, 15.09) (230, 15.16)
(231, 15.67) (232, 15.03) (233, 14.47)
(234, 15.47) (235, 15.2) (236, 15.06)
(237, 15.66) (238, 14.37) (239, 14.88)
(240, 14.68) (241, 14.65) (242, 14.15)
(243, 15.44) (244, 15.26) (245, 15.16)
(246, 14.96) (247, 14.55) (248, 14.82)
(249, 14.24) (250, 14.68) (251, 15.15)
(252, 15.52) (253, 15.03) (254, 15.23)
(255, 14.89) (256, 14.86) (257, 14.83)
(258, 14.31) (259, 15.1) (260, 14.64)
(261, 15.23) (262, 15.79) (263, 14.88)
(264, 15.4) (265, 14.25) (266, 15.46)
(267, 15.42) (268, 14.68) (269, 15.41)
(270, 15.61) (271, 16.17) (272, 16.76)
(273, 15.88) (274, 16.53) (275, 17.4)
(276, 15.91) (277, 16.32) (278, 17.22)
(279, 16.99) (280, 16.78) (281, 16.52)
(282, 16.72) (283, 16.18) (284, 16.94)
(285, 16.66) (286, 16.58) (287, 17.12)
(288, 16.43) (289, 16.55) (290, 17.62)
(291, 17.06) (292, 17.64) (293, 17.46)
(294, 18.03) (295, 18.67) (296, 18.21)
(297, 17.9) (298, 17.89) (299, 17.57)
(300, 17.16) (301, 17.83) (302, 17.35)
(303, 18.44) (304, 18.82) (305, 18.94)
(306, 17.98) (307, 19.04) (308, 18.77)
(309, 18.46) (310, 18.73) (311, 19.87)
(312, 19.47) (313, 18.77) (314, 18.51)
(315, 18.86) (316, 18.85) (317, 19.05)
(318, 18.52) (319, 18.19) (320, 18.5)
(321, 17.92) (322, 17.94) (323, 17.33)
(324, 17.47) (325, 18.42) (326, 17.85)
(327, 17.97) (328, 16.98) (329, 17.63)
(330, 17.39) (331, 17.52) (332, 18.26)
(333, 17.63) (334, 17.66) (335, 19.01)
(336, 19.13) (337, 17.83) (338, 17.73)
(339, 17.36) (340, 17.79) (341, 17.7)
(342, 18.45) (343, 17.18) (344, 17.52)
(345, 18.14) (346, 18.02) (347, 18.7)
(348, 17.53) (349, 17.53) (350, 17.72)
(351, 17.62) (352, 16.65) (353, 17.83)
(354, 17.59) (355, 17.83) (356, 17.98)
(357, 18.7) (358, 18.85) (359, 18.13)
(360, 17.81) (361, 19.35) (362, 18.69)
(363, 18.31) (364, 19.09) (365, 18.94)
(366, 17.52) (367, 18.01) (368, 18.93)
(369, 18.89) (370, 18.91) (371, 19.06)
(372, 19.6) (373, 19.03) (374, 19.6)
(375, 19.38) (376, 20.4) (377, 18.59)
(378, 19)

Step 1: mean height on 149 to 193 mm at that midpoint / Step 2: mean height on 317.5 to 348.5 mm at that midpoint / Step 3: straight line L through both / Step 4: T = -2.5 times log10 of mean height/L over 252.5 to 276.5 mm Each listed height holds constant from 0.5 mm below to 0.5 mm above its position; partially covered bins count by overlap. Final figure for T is 0.19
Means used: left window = 18.9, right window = 17.9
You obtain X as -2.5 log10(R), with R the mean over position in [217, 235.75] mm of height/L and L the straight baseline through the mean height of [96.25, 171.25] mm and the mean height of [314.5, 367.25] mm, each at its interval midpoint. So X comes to 0.28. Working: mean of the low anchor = 22.6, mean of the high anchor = 18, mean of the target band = 15.9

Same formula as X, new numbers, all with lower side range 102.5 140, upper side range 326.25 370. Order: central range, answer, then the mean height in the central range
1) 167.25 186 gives 0.23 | 17.9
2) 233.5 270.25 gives 0.33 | 15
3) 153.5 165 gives 0.11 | 20.4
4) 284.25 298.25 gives 0.12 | 17.4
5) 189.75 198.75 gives 0.25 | 17.2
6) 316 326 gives 0.03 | 18.2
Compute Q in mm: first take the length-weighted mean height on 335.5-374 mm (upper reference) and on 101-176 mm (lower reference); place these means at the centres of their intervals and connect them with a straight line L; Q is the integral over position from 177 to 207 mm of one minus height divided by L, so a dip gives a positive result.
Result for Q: 5.2 mm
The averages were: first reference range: 22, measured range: 17.4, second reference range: 18.2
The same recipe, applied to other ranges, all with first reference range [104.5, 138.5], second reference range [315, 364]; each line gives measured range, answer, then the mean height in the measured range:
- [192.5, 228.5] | 7.1 mm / 17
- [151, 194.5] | 6.7 mm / 18.7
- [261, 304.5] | 5.9 mm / 16.7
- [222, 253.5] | 8.2 mm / 15.2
